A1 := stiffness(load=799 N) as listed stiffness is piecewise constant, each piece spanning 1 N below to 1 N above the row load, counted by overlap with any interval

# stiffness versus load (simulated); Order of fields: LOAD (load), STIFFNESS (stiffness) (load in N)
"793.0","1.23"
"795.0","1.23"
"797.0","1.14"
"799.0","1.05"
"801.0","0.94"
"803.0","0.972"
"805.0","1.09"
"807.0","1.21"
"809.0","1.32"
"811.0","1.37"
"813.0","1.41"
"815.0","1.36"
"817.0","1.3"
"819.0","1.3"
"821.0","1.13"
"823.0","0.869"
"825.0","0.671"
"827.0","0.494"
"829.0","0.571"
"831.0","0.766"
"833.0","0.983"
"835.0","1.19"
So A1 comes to 1.05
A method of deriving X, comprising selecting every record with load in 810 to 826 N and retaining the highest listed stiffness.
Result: 1.41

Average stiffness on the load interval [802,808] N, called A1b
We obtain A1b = 1.09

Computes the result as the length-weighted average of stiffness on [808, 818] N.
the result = 1.35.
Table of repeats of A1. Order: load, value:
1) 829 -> 0.571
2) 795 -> 1.23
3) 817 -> 1.3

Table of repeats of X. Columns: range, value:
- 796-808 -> 1.21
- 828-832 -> 0.766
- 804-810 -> 1.32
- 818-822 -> 1.3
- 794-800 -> 1.23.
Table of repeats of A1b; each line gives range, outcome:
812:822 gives 1.3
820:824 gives 0.999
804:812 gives 1.25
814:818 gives 1.33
